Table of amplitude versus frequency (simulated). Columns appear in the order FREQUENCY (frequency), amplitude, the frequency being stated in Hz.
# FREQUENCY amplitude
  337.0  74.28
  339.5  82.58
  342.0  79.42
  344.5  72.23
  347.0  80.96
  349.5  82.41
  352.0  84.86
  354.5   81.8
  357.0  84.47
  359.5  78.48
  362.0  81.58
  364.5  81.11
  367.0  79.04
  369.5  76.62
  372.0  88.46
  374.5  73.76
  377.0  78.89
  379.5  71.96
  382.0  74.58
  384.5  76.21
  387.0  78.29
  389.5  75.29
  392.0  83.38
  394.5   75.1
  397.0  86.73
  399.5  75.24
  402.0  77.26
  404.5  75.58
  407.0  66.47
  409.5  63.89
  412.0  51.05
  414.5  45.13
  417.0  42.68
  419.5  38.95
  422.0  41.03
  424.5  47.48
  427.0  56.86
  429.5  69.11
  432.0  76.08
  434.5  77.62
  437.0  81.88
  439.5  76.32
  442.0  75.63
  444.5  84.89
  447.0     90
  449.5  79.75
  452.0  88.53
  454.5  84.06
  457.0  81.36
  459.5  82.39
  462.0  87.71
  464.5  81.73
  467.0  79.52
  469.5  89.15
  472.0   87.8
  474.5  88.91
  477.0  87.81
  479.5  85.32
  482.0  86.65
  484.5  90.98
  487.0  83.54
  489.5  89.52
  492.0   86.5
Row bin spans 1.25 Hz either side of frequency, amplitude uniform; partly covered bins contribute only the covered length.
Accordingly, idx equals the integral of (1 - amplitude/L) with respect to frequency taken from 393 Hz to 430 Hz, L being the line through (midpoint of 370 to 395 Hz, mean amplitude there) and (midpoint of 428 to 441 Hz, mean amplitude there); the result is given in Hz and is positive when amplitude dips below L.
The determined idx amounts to 7.66 Hz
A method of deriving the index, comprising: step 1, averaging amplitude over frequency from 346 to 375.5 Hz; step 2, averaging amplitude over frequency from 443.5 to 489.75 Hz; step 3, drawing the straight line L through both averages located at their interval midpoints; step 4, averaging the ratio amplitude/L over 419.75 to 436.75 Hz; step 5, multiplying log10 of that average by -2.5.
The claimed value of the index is 0.34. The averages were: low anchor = 81.2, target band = 61.3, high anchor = 85.7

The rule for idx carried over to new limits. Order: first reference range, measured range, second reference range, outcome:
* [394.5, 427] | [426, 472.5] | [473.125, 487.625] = -3.4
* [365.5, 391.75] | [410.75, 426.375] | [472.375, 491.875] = 7.0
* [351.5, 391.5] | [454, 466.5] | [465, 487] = 0.3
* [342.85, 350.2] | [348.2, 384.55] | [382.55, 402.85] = -0.7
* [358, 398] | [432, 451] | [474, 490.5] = 0.8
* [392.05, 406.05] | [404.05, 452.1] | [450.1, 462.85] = 9.3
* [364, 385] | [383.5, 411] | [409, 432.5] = -4.4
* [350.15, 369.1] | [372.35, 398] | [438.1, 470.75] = 1.3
